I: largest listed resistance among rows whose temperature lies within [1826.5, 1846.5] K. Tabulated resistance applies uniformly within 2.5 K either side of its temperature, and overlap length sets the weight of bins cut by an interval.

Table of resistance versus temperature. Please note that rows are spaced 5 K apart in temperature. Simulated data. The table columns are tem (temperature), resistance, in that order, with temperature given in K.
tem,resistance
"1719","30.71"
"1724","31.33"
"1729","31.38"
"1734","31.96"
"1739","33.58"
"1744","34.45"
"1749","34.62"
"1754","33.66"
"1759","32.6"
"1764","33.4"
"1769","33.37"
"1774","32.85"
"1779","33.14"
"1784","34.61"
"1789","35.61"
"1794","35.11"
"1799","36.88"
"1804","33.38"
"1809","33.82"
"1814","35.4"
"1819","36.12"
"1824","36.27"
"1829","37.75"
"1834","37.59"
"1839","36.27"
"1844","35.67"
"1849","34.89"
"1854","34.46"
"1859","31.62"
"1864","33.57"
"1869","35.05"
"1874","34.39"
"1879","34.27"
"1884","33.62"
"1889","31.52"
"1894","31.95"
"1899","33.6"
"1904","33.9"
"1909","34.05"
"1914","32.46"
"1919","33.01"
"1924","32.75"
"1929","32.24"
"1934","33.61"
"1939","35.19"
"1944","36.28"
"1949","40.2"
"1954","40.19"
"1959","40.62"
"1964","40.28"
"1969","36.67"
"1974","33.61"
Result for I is 37.75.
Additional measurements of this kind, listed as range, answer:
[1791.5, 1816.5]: 36.88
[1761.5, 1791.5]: 35.61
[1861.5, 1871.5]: 35.05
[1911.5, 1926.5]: 33.01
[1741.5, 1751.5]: 34.62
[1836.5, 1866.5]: 36.27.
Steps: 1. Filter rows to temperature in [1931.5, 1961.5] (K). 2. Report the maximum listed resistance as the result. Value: 40.62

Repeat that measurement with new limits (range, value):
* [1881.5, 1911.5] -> 34.05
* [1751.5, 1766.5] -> 33.66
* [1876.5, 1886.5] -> 34.27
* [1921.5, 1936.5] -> 33.61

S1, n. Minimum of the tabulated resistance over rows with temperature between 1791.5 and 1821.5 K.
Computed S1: 33.38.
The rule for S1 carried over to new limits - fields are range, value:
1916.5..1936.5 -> 32.24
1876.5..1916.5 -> 31.52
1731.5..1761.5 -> 31.96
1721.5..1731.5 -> 31.33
